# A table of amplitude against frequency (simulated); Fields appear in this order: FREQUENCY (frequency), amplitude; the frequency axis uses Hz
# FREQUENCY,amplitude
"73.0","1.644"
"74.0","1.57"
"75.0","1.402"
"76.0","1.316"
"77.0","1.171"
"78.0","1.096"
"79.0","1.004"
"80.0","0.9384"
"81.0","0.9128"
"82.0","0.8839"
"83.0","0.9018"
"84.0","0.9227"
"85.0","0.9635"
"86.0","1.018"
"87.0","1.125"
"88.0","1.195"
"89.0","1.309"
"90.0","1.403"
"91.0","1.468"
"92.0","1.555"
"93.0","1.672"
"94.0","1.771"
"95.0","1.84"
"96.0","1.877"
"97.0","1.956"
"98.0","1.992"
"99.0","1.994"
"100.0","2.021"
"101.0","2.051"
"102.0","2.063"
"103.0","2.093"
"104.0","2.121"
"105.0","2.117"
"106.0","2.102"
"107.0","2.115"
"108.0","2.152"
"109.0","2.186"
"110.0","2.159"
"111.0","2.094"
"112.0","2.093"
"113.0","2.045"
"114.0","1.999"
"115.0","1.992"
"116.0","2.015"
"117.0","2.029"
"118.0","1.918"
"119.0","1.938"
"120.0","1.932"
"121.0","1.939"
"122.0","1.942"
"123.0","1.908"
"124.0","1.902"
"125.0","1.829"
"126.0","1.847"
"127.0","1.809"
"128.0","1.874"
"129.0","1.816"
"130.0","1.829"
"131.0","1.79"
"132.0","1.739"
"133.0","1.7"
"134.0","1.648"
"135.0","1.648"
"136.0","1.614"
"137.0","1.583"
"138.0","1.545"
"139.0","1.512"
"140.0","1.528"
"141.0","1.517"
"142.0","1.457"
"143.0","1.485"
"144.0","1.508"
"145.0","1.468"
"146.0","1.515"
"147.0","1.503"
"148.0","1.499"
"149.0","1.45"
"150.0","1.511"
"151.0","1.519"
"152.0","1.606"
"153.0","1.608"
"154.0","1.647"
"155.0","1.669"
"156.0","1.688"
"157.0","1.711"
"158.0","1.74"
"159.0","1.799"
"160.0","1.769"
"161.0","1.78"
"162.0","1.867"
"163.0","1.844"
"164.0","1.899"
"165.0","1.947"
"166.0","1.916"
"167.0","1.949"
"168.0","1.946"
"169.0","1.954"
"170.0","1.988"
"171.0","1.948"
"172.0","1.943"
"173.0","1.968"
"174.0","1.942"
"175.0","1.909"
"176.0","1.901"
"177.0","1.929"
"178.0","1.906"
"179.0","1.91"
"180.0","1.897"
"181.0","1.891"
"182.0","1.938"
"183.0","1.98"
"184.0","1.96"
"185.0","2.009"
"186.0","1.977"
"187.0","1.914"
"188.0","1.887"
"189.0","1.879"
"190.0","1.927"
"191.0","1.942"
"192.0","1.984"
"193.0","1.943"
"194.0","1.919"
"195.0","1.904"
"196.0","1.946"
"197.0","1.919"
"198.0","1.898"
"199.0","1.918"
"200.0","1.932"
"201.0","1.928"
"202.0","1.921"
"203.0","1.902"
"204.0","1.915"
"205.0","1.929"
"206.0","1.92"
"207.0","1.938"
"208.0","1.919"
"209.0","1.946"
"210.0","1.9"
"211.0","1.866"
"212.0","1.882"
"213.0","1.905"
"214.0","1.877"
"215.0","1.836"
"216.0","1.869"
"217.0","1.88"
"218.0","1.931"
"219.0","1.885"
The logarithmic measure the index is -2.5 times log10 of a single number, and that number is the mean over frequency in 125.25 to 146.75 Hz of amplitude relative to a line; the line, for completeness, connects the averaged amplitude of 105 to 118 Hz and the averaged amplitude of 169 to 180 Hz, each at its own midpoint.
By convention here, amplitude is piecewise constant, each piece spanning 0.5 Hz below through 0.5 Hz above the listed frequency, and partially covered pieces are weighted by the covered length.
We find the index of 0.23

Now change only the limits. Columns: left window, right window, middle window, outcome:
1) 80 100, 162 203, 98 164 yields -0.12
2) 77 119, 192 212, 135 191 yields 0.04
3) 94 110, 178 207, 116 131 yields 0.07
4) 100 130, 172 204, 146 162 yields 0.20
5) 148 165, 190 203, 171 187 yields -0.06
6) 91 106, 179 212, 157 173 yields 0.02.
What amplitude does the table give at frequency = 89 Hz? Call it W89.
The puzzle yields 1.309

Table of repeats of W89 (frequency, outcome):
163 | 1.844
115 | 1.992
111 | 2.094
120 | 1.932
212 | 1.882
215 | 1.836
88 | 1.195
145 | 1.468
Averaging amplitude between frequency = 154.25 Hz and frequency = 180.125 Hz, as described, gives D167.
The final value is 1.87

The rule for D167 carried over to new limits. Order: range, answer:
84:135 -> 1.83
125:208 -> 1.8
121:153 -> 1.65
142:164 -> 1.63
